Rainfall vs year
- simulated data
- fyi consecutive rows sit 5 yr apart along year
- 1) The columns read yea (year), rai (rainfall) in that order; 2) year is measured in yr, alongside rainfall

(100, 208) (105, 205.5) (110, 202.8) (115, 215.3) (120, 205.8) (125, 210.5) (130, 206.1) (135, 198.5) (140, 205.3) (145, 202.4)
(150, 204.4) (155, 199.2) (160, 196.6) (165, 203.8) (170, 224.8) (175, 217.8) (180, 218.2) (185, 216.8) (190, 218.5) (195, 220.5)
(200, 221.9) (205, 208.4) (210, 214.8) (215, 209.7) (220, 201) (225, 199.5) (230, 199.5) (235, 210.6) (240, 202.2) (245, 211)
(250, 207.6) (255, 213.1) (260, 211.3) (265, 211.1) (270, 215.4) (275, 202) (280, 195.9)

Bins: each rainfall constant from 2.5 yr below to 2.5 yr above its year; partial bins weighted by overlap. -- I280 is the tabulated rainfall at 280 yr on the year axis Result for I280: 195.9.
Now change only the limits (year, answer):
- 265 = 211.1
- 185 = 216.8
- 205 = 208.4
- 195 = 220.5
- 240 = 202.2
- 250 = 207.6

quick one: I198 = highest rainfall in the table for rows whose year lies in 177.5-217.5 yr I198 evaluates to 221.9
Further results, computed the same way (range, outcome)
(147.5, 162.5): 204.4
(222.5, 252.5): 211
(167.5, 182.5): 224.8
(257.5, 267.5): 211.3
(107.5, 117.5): 215.3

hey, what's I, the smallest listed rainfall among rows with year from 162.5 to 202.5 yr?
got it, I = 203.8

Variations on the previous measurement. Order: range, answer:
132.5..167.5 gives 196.6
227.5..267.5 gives 199.5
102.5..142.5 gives 198.5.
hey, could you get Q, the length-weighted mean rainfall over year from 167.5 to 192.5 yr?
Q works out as 219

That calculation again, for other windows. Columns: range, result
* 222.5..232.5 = 200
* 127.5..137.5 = 202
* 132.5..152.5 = 203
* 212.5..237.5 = 204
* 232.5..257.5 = 209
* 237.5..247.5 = 207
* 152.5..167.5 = 200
